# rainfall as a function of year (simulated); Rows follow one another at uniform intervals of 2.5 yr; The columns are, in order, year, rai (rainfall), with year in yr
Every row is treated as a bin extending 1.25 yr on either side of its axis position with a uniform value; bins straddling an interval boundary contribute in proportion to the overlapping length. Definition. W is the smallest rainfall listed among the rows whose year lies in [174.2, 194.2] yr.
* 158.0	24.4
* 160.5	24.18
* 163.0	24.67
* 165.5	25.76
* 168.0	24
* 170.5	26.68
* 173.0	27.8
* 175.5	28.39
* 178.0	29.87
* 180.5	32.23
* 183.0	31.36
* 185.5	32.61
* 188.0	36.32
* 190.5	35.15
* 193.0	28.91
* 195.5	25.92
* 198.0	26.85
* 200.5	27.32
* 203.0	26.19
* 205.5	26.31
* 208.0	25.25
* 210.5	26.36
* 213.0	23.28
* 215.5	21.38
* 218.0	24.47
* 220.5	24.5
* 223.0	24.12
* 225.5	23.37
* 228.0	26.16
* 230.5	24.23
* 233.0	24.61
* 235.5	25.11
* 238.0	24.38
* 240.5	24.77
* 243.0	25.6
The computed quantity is 28.39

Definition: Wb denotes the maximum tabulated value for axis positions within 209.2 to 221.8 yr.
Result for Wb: 26.36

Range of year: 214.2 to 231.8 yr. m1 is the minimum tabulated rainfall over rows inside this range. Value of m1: 21.38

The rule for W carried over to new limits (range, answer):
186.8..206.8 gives 25.92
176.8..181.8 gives 29.87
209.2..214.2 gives 23.28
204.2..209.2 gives 25.25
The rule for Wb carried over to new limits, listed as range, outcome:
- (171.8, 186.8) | 32.61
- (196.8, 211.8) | 27.32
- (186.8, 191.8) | 36.32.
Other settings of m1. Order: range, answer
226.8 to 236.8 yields 24.23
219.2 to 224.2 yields 24.12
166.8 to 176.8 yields 24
